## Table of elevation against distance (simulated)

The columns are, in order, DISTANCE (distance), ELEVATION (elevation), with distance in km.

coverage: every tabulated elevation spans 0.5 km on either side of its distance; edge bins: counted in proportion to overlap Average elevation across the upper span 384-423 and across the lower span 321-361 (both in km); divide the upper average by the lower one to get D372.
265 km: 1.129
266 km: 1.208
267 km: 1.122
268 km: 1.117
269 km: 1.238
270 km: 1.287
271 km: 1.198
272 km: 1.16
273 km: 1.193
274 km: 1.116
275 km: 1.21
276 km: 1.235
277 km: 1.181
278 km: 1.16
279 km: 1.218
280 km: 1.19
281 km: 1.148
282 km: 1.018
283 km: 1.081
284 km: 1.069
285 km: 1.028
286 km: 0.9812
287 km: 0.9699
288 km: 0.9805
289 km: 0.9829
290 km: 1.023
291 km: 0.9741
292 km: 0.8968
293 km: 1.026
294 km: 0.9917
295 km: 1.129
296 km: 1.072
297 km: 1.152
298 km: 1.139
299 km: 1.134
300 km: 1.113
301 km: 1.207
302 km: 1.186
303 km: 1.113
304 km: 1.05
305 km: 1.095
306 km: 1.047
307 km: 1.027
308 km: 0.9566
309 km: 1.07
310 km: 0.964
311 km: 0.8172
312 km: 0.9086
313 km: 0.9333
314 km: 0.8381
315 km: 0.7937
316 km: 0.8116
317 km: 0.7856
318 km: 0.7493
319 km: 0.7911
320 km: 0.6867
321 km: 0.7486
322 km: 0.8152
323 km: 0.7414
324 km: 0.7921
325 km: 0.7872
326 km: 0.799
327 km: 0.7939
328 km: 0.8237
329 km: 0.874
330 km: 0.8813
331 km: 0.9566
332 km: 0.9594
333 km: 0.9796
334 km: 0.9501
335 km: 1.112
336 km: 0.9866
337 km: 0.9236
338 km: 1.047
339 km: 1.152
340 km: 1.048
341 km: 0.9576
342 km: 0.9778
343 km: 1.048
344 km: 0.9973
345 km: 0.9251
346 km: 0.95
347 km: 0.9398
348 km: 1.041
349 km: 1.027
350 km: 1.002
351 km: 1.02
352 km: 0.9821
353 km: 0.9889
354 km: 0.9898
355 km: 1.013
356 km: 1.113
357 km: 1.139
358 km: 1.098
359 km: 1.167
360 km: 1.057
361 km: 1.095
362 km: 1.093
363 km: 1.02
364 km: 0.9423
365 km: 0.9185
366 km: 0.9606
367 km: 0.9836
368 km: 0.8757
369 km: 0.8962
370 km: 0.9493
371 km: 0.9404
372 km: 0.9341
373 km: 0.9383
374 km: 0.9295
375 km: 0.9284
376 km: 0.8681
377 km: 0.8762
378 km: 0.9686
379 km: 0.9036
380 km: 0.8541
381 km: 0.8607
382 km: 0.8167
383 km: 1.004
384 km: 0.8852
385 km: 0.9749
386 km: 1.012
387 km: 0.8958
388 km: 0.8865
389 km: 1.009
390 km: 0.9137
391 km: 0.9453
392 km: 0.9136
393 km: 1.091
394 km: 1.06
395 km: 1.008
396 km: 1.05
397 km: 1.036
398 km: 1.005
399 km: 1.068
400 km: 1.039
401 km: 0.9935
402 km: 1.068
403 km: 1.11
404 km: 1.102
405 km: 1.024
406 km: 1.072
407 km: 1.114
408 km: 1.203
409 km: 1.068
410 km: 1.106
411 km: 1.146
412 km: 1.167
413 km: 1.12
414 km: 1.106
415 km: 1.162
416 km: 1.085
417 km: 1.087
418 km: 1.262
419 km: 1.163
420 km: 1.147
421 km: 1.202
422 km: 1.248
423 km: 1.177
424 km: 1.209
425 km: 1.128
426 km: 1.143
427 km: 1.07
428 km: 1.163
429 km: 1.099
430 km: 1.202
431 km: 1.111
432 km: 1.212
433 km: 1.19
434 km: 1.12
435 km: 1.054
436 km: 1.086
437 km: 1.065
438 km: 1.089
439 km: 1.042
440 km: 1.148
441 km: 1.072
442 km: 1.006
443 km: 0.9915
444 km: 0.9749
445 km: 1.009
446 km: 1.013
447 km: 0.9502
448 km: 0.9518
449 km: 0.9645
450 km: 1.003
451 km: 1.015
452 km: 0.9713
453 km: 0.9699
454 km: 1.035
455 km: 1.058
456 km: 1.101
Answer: 1.1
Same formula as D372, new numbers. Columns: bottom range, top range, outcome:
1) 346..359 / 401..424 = 1.10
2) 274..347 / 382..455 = 1.08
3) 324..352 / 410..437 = 1.20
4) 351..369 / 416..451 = 1.07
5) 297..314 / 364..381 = 0.88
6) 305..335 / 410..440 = 1.31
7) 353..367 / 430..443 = 1.05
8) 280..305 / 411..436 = 1.08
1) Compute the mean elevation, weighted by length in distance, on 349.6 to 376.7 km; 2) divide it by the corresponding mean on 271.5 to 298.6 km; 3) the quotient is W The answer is 0.91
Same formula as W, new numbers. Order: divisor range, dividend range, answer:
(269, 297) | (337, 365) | 0.94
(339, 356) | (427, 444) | 1.10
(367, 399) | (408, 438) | 1.21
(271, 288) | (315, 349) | 0.81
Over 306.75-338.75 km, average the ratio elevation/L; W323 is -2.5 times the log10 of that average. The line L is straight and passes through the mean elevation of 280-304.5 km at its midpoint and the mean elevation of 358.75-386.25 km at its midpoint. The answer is 0.16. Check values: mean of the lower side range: 1.06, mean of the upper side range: 0.949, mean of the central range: 0.879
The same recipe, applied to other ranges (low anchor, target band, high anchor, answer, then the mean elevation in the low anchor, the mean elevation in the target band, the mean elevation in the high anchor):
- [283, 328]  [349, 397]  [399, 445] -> 0.075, 0.954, 0.975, 1.11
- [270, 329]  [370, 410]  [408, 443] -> 0.114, 1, 0.985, 1.13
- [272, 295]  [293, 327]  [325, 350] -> 0.086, 1.08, 0.946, 0.962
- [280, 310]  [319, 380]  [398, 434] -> 0.146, 1.06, 0.953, 1.13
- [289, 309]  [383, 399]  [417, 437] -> 0.151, 1.07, 0.983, 1.15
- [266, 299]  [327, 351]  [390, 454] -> 0.123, 1.1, 0.978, 1.08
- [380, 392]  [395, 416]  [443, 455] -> -0.151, 0.924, 1.09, 0.99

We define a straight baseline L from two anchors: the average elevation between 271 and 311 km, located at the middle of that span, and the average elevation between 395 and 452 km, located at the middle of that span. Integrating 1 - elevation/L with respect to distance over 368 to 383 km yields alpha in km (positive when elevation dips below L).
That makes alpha 2.5 km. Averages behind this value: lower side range 1.08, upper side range 1.09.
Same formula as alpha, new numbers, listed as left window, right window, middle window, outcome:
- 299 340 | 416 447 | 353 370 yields -0.4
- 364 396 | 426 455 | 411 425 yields -2.1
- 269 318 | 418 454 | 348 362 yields 0.2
